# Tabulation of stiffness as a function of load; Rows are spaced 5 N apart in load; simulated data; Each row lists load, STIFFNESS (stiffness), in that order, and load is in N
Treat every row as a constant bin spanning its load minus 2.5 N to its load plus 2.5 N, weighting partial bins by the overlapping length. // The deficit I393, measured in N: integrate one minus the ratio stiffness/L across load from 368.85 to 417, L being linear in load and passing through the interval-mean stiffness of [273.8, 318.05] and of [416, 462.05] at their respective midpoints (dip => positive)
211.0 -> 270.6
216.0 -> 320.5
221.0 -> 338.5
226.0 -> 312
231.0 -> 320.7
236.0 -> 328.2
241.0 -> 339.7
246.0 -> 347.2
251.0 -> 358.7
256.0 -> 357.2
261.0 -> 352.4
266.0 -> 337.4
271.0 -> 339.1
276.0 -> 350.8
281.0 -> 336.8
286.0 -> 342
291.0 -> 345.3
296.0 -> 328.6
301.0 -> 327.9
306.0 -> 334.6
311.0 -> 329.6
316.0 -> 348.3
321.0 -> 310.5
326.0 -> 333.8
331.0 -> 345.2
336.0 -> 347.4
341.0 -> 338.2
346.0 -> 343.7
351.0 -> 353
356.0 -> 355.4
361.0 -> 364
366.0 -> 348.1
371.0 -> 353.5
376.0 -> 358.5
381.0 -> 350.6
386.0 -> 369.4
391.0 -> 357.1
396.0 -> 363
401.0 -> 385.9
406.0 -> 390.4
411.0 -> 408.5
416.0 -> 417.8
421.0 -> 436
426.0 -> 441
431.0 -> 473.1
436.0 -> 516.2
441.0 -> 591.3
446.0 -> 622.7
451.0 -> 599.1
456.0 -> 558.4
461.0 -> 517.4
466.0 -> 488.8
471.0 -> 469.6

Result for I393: 9.3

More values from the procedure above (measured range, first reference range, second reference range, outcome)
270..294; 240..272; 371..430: 0.9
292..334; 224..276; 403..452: 6.3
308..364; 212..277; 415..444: 9.2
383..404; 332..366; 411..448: 2.9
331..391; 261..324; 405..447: 8.0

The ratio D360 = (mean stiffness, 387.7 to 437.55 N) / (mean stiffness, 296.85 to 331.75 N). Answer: 1.3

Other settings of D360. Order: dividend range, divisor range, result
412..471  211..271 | 1.52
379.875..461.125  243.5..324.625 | 1.35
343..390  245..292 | 1.02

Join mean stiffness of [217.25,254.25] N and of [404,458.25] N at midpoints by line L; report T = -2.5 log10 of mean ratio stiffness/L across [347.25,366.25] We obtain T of 0.22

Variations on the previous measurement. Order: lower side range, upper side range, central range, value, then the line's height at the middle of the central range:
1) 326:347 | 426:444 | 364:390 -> 0.16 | 414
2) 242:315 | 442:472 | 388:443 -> 0.16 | 501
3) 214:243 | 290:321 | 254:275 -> -0.05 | 330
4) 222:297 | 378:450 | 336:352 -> 0.15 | 395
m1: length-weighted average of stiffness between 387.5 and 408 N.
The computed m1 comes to 373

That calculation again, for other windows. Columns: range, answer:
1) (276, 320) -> 337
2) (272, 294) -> 343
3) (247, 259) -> 356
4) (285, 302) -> 336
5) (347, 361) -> 355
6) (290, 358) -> 338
